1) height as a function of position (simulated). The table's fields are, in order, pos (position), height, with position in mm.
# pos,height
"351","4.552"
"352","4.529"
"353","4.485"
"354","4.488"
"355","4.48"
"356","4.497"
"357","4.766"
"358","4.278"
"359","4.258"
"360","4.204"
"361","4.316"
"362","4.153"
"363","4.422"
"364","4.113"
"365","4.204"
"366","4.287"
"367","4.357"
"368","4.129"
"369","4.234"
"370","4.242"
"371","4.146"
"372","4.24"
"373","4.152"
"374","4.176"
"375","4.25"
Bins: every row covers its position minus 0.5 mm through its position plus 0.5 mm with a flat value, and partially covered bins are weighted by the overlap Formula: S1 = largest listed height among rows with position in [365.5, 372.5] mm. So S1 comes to 4.357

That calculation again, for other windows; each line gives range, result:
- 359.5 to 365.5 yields 4.422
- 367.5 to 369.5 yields 4.234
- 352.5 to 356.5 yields 4.497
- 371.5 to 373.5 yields 4.24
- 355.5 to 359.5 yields 4.766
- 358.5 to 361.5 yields 4.316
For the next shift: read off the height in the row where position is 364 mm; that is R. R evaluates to 4.113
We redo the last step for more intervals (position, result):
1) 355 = 4.48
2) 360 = 4.204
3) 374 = 4.176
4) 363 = 4.422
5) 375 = 4.25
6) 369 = 4.234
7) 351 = 4.552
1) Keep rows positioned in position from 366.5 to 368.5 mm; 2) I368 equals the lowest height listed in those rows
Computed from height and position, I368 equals 4.129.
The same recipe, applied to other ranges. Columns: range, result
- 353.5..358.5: 4.278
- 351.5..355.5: 4.48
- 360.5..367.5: 4.113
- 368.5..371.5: 4.146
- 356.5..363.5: 4.153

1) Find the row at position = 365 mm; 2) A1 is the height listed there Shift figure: 4.204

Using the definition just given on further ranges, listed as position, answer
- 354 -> 4.488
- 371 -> 4.146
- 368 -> 4.129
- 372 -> 4.24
